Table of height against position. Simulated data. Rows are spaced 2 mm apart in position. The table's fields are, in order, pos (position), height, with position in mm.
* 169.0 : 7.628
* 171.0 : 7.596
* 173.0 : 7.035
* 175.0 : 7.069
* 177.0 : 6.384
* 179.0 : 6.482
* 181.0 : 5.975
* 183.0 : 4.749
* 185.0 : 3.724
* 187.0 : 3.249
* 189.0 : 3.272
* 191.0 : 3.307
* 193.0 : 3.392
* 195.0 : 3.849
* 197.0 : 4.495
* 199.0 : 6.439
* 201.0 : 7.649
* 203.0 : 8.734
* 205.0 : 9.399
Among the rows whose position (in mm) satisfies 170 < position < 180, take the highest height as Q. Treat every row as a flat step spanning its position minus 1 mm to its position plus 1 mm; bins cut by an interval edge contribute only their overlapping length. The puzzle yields 7.596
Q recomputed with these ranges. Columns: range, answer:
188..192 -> 3.307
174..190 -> 7.069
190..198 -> 4.495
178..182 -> 6.482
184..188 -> 3.724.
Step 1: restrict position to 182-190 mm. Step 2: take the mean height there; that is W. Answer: 3.75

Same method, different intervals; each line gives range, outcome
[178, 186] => 5.23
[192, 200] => 4.54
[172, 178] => 6.83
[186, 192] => 3.28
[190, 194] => 3.35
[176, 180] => 6.43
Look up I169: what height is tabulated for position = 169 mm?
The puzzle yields 7.628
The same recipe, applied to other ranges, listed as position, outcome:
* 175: 7.069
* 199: 6.439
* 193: 3.392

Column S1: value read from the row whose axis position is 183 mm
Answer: 4.749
